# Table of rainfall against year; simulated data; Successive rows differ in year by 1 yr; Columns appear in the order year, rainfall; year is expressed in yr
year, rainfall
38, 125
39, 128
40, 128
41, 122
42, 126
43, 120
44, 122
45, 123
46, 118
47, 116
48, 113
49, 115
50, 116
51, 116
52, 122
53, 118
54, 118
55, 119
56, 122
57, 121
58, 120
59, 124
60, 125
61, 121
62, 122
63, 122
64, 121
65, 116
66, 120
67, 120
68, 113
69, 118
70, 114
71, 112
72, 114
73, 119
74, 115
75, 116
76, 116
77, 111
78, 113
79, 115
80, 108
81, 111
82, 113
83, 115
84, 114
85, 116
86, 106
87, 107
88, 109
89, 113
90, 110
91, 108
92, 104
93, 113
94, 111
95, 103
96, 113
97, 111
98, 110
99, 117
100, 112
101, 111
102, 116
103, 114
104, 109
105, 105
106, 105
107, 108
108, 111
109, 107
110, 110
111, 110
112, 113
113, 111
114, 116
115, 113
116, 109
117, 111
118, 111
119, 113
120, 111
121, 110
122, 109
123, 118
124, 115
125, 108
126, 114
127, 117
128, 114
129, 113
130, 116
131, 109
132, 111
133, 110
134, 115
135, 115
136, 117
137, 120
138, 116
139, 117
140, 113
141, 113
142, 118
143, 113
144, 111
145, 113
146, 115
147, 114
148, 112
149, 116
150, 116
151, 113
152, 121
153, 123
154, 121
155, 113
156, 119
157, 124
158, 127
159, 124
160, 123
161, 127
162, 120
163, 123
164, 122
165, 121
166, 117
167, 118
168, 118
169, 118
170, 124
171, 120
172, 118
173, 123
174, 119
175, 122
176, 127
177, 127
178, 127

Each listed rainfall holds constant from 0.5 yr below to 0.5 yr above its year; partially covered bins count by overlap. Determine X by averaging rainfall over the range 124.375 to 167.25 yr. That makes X 117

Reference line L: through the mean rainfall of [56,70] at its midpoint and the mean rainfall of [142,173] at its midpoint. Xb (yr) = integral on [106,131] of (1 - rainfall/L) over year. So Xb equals 1.58 yr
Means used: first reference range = 120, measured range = 112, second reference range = 119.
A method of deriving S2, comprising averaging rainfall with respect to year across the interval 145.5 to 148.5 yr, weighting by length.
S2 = 114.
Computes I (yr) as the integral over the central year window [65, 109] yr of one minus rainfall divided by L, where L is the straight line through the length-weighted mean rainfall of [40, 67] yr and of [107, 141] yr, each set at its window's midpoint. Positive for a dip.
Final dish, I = 1.7 yr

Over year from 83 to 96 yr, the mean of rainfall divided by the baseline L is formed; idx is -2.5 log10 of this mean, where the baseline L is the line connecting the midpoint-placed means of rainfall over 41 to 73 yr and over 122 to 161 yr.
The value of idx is 0.08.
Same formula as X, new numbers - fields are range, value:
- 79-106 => 111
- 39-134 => 114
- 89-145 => 112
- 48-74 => 119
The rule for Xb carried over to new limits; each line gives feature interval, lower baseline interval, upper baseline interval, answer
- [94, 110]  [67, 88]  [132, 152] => 0.5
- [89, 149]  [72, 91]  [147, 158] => 1.7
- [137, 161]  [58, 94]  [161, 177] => 0.5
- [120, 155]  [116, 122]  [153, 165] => 0.4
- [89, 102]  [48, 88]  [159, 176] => 0.8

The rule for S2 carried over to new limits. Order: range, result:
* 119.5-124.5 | 113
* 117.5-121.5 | 111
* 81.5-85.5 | 114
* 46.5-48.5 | 114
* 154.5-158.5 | 121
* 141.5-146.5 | 114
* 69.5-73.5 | 115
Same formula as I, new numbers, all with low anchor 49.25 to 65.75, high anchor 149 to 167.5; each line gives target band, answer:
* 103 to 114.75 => 1.0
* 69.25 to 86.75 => 1.0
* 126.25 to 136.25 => 0.6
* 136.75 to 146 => 0.4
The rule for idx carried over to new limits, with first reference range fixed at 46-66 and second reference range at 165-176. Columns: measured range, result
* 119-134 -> 0.07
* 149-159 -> 0.00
